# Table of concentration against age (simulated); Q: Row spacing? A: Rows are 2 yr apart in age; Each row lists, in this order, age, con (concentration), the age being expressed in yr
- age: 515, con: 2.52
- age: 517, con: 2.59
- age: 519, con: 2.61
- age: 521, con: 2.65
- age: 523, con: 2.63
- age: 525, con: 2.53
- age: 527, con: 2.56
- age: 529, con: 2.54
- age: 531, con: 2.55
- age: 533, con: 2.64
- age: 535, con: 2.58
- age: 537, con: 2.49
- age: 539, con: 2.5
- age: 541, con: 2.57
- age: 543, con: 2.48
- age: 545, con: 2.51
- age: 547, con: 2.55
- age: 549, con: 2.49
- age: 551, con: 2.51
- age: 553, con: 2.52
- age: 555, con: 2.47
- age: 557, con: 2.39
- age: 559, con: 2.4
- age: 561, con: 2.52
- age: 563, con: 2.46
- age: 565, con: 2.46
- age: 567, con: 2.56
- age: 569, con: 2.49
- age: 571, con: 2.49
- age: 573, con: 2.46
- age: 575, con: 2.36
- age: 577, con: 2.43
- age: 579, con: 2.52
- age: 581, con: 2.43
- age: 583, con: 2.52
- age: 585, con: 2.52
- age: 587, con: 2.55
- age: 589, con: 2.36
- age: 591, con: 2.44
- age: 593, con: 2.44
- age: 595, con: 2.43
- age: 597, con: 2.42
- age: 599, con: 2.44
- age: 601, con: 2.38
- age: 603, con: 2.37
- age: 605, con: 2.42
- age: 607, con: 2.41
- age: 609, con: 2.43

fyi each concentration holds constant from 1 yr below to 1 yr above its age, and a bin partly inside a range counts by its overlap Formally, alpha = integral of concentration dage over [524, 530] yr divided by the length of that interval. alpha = 2.54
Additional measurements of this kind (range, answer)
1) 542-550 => 2.51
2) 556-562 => 2.44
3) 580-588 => 2.5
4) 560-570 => 2.5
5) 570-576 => 2.44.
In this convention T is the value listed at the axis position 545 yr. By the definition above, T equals 2.51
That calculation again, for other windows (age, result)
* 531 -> 2.55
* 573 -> 2.46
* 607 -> 2.41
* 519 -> 2.61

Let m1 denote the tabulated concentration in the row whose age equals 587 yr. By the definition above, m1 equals 2.55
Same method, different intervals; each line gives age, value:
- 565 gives 2.46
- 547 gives 2.55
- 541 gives 2.57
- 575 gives 2.36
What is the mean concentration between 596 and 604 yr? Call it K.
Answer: 2.4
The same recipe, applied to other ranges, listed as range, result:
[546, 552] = 2.52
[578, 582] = 2.48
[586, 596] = 2.44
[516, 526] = 2.6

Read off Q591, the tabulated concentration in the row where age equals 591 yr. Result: 2.44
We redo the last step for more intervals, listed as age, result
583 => 2.52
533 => 2.64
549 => 2.49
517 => 2.59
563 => 2.46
